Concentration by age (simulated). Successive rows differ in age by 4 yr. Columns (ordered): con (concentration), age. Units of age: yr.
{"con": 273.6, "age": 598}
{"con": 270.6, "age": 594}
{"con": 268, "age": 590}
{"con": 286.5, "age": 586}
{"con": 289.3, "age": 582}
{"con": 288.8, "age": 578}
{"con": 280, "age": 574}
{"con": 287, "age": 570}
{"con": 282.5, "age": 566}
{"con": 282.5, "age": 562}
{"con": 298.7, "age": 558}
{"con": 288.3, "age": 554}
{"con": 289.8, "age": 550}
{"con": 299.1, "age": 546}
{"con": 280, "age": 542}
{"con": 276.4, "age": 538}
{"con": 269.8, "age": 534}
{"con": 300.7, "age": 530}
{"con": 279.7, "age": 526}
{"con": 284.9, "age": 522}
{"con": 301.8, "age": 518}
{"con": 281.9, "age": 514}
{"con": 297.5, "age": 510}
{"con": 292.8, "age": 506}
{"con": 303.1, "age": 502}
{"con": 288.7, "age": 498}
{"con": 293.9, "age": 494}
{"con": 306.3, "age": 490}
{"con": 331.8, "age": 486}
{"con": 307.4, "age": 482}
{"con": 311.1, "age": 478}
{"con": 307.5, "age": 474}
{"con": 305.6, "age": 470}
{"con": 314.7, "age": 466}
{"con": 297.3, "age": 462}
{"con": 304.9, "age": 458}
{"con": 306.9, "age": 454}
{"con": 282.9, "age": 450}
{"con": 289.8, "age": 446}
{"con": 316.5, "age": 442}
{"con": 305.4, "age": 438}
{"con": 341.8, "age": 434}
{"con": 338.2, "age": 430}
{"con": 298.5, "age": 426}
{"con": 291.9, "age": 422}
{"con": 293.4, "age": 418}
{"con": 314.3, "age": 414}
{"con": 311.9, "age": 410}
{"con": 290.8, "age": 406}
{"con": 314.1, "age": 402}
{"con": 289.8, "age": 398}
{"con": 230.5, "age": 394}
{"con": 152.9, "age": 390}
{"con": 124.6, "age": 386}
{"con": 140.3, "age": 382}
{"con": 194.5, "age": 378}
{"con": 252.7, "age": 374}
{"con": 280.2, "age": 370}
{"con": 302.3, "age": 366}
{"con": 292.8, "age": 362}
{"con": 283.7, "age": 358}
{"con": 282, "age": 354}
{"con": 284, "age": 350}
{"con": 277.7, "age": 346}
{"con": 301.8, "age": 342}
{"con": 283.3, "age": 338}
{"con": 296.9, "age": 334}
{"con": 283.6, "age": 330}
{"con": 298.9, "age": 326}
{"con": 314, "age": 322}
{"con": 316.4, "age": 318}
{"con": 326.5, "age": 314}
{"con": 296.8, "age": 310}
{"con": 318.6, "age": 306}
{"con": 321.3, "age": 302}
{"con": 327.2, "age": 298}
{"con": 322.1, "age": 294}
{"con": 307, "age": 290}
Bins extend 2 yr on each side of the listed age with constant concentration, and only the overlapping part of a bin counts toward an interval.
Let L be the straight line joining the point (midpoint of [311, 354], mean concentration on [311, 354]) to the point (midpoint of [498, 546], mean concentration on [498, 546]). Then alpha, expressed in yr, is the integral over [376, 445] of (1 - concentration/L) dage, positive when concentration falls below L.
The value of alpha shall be 6.0 yr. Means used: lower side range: 298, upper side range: 289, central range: 268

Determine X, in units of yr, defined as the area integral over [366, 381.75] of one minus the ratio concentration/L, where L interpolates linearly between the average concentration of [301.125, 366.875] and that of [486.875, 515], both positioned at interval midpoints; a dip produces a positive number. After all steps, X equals 3.1 yr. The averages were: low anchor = 298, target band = 239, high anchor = 297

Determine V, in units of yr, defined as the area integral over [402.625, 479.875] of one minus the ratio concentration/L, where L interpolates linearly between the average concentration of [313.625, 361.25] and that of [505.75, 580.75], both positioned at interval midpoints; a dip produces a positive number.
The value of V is -4.16 yr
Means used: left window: 295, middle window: 307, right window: 287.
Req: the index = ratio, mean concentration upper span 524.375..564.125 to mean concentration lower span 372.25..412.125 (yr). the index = 1.24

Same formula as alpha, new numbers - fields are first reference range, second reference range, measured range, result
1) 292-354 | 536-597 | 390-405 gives 1.8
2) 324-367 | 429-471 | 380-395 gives 7.1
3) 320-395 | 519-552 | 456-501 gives -4.9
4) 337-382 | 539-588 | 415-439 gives -3.2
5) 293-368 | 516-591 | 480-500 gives -1.0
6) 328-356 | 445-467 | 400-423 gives -0.7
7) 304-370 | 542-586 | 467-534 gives -1.9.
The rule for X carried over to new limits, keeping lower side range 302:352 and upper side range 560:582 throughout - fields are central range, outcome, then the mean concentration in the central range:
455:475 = -1.0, 306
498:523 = -0.4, 294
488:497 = -0.3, 299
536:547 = 0.1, 284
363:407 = 9.3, 234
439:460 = -0.6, 300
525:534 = 0.0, 287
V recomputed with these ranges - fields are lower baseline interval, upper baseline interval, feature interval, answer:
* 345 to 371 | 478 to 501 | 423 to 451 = -1.18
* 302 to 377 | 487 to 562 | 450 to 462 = -0.36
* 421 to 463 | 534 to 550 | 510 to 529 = 0.02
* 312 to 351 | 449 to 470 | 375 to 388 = 6.04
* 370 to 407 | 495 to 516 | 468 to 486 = -2.27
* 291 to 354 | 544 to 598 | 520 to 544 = 0.51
